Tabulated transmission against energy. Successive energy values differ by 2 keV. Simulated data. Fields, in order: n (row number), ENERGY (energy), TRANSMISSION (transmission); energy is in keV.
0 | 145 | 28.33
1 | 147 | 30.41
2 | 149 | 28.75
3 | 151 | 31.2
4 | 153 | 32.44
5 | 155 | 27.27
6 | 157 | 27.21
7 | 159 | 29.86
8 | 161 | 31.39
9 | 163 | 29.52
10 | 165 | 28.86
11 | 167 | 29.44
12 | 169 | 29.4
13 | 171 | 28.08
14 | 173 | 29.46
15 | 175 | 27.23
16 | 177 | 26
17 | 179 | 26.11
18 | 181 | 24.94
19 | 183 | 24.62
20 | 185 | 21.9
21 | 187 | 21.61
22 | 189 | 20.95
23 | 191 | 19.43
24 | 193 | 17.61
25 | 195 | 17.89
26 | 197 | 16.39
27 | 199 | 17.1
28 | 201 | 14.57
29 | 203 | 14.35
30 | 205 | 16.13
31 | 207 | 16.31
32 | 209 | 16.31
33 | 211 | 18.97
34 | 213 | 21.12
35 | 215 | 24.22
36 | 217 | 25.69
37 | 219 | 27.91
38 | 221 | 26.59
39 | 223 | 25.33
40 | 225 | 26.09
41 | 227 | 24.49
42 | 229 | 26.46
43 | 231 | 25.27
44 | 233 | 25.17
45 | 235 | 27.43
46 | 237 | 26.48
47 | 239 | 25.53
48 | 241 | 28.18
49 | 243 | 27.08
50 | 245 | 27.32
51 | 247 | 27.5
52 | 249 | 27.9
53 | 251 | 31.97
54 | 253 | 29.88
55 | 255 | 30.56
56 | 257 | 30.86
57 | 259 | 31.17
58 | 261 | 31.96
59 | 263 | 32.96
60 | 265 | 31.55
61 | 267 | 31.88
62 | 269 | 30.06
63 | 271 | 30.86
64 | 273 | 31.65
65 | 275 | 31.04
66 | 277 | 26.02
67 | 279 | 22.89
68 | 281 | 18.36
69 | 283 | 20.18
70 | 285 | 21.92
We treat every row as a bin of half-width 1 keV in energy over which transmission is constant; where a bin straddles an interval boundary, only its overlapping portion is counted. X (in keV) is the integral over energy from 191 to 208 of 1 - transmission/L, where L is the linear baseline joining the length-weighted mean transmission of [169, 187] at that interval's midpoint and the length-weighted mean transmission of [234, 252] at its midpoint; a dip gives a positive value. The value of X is 6.45 keV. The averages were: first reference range 26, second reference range 27.7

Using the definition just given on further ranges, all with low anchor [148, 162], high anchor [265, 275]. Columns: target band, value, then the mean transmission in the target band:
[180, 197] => 5.2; 20.8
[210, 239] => 5.2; 25.1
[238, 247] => 1.1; 27.1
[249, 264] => -0.1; 31.1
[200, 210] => 4.9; 15.5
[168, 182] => 1.2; 27.3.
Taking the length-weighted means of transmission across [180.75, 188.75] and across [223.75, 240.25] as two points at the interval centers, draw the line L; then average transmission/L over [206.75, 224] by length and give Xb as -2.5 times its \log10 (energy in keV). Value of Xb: 0.10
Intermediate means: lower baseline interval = 22.9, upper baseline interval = 25.9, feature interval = 22.8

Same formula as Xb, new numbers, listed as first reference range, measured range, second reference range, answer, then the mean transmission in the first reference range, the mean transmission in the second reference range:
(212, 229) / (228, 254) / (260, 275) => 0.024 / 25.3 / 31.5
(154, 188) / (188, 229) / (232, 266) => 0.343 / 27.2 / 29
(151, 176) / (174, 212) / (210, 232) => 0.333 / 29.3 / 24.7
